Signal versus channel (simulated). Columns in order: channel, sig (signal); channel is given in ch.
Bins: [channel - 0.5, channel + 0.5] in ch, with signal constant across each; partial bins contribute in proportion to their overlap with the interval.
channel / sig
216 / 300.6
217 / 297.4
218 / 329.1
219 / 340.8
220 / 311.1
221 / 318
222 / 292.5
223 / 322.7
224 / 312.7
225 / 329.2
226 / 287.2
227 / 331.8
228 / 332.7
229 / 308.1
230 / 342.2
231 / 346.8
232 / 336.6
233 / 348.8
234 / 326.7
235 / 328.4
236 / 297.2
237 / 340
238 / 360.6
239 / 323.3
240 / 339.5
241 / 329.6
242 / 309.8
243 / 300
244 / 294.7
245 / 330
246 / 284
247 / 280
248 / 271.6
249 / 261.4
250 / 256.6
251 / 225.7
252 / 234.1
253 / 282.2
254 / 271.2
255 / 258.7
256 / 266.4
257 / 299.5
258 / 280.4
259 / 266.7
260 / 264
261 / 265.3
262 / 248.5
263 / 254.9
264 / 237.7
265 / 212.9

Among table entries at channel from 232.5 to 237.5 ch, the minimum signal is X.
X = 297.2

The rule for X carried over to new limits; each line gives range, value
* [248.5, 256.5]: 225.7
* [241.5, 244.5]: 294.7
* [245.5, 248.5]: 271.6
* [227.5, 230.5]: 308.1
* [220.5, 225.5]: 292.5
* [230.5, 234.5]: 326.7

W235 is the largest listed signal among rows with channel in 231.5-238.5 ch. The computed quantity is 360.6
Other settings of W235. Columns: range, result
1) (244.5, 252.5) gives 330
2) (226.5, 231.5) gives 346.8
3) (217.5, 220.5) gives 340.8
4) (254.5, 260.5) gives 299.5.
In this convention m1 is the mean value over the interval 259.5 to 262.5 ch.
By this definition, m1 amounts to 259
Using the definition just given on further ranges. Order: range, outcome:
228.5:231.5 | 332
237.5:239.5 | 342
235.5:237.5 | 319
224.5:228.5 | 320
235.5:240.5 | 332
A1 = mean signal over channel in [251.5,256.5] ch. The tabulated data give 263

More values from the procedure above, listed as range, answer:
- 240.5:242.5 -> 320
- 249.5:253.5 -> 250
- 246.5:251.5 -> 259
